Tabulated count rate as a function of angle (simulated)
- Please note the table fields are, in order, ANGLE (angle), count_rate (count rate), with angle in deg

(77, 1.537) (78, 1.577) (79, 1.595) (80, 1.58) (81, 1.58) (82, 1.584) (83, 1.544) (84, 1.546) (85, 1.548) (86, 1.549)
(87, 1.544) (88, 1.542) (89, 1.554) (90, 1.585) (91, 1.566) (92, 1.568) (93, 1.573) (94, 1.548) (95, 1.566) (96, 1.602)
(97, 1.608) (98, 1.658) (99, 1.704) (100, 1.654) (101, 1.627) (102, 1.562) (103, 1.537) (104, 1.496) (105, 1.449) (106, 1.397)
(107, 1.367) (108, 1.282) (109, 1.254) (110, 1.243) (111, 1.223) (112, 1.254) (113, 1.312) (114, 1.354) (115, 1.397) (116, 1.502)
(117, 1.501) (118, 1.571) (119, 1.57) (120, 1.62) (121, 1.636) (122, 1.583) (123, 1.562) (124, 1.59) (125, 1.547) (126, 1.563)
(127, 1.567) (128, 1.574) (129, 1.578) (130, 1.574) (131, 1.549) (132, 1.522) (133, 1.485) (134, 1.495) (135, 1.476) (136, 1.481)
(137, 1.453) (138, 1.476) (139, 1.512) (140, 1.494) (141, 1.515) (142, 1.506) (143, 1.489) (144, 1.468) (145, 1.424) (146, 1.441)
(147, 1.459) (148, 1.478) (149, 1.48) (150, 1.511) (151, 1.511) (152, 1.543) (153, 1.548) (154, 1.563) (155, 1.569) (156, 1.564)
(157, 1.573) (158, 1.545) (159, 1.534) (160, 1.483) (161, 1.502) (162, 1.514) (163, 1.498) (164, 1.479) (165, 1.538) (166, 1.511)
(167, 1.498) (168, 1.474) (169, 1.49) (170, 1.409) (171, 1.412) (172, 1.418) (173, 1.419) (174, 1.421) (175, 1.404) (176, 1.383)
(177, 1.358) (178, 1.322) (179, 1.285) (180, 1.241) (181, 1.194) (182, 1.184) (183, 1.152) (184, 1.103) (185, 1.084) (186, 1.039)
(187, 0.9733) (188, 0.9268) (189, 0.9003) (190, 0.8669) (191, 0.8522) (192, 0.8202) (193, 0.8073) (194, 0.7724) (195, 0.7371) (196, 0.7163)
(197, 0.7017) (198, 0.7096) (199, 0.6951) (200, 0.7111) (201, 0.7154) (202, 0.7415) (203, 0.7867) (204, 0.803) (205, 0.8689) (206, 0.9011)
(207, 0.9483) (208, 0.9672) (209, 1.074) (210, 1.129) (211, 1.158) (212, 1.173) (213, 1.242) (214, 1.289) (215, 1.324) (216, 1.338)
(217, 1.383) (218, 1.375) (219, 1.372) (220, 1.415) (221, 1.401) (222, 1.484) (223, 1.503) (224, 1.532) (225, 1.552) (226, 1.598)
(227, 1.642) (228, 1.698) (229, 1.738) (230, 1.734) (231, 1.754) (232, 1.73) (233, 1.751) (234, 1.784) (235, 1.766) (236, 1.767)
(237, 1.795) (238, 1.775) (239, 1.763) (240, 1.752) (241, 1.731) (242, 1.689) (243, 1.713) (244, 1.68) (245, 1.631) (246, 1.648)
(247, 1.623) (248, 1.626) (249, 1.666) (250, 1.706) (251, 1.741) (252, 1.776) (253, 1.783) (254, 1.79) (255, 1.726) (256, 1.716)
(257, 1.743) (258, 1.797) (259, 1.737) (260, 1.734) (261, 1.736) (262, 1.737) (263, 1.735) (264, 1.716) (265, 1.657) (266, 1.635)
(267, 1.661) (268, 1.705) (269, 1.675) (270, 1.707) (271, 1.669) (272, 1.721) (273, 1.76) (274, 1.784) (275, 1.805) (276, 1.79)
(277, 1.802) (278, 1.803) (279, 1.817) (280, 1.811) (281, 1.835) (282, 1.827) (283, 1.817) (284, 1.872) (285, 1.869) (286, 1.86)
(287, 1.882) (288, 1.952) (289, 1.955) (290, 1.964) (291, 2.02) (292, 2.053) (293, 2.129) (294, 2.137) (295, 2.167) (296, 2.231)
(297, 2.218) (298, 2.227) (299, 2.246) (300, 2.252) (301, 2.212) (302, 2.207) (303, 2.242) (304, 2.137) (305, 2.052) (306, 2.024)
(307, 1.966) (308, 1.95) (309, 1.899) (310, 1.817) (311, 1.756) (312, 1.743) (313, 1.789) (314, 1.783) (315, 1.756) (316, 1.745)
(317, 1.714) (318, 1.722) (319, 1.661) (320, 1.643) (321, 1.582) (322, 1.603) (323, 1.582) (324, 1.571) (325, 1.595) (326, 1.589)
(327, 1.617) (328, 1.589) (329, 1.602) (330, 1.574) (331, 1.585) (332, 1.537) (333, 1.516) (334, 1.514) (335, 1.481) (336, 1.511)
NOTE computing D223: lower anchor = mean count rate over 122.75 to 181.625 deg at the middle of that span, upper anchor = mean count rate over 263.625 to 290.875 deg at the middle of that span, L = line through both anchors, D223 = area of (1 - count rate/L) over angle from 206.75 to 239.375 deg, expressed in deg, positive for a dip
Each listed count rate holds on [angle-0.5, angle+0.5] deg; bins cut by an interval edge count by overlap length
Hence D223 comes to 3.45 deg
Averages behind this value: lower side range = 1.48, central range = 1.49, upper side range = 1.79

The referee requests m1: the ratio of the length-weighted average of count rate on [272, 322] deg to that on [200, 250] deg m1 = 1.3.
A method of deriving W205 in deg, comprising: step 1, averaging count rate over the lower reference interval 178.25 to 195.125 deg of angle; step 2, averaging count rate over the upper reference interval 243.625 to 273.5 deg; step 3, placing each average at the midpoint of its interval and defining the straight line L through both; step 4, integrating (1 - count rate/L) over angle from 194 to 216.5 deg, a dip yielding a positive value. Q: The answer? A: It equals 4.9 deg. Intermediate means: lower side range 1.01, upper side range 1.71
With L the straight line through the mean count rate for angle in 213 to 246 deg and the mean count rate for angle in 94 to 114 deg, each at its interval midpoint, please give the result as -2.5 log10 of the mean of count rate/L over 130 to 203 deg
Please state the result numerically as 0.18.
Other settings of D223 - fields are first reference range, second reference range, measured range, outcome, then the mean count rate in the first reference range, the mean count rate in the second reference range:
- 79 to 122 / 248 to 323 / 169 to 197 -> 9.1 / 1.51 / 1.85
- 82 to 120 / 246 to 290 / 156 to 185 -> 3.7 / 1.5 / 1.76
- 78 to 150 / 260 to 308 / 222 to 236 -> 0.9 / 1.51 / 1.92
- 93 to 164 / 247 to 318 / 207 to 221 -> 3.8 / 1.5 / 1.86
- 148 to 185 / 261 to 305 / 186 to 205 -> 9.2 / 1.43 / 1.91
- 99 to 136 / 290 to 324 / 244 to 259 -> 0.8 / 1.49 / 1.94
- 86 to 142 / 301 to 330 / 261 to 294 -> -1.5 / 1.51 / 1.79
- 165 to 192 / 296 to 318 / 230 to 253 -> -1.7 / 1.24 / 1.99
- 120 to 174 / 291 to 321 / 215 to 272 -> 4.2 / 1.51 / 1.98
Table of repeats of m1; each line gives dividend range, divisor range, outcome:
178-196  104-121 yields 0.71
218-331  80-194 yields 1.24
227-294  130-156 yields 1.18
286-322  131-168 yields 1.30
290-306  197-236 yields 1.68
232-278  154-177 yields 1.17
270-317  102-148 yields 1.31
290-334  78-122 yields 1.23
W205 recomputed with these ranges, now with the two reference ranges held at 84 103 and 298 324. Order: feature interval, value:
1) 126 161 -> 3.0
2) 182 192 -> 4.2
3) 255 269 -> 0.8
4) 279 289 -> -0.1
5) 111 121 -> 1.0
